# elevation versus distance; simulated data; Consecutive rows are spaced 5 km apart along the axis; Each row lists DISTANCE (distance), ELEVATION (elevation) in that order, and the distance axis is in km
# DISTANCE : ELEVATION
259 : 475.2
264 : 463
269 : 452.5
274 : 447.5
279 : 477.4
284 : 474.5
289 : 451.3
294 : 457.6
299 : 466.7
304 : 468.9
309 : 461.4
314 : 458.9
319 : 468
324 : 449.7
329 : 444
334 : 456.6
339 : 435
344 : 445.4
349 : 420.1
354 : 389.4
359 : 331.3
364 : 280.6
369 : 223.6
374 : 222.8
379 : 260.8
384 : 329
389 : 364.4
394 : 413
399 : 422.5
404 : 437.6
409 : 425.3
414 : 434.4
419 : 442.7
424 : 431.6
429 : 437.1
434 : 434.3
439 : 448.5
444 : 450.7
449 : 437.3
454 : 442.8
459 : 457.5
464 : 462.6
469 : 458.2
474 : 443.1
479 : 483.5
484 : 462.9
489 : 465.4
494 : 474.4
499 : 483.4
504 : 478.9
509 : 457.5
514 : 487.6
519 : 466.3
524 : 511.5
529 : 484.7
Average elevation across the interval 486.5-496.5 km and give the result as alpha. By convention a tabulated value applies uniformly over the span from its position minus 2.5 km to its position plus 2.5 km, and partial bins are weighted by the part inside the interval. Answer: 470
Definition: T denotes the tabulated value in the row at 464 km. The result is 462.6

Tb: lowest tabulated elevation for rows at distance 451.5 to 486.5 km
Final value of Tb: 442.8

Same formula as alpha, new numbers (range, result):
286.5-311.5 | 461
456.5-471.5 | 459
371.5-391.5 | 294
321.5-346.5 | 446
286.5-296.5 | 454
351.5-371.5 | 306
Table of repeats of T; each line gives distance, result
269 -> 452.5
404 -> 437.6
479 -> 483.5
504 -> 478.9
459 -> 457.5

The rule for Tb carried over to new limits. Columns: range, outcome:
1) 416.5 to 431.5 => 431.6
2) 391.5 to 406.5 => 413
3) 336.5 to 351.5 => 420.1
